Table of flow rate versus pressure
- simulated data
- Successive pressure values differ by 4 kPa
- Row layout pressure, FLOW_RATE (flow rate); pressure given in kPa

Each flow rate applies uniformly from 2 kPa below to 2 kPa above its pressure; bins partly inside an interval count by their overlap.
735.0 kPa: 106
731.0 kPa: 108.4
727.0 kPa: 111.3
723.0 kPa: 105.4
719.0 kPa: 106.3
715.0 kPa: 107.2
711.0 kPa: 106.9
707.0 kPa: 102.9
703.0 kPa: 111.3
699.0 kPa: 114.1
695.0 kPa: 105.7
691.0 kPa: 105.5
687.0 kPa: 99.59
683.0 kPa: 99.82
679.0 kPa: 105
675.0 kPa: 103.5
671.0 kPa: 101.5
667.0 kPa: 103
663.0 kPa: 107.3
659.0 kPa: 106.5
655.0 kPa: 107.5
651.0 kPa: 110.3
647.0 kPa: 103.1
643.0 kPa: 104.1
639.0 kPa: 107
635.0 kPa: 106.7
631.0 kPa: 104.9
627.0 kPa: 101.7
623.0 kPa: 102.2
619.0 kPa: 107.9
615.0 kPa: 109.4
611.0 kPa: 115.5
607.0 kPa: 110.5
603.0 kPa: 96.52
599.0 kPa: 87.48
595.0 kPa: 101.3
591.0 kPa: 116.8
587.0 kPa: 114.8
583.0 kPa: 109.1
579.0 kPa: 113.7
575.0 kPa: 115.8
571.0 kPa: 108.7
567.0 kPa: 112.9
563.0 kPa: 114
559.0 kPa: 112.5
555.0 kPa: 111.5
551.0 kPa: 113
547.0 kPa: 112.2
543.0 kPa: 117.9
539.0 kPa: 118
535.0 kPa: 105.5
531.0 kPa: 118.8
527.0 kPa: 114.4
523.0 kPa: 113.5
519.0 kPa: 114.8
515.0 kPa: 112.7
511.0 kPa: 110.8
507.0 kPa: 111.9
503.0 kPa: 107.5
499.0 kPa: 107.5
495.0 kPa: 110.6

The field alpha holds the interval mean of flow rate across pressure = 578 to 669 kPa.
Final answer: 106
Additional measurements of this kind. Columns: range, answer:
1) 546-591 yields 113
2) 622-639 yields 104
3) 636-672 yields 106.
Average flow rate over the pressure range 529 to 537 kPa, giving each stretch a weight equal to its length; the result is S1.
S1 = 112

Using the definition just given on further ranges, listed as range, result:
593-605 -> 95.1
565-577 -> 112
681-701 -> 105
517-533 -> 115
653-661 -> 107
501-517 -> 111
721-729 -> 108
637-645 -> 106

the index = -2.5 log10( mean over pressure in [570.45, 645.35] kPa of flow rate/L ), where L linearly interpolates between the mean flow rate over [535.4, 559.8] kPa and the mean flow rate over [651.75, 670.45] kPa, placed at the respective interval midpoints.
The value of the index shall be 0.03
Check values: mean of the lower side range 114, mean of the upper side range 106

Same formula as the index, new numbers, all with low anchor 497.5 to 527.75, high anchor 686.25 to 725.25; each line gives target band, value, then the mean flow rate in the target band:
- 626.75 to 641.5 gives 0.031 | 105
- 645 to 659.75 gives 0.012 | 107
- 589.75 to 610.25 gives 0.068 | 103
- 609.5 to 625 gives 0.004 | 109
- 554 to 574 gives -0.018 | 112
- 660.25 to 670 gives 0.029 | 105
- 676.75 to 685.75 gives 0.053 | 102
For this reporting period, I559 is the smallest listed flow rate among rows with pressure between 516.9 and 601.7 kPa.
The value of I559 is 87.48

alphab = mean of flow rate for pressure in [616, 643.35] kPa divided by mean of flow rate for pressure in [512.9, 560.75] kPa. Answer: 0.92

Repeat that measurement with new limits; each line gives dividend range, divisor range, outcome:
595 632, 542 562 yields 0.92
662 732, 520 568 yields 0.93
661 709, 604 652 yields 0.98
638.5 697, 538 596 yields 0.93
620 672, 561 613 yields 0.96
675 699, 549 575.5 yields 0.93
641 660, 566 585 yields 0.95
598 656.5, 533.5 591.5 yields 0.93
